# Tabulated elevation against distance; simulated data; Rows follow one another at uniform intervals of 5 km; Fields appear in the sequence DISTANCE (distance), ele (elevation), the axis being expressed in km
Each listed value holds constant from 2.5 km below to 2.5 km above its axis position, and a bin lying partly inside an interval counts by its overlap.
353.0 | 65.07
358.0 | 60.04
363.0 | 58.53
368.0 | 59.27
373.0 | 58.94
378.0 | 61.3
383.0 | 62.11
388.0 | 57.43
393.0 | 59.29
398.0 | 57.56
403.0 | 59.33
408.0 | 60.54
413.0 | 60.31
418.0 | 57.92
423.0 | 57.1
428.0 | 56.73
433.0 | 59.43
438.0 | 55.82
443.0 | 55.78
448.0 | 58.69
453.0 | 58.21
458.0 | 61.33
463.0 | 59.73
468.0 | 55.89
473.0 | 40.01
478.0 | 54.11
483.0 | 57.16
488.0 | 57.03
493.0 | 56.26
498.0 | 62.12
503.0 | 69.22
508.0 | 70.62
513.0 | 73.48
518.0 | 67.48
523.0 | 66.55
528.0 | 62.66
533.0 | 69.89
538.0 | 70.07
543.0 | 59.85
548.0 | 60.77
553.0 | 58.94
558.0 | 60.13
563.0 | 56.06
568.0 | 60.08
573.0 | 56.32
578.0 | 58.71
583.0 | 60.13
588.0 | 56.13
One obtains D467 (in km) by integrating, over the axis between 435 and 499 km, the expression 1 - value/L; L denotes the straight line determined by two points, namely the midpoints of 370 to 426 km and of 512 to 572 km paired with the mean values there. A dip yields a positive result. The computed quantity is 5.2 km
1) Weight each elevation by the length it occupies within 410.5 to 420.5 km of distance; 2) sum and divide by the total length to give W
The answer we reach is 59.1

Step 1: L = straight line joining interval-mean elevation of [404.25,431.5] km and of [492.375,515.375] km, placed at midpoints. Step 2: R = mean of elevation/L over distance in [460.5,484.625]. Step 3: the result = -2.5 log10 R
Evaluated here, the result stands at 0.20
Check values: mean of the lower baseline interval 58.6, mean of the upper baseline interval 67.1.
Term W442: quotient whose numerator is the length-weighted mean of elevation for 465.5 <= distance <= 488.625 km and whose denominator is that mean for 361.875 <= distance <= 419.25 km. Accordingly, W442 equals 0.88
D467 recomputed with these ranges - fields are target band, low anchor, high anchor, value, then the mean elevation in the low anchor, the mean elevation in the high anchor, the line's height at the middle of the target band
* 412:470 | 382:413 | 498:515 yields 4.9 km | 59.3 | 69.7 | 63.5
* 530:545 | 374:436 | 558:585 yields -2.1 km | 59.1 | 58.4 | 58.5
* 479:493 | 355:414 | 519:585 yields 1.0 km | 59.6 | 61.7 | 60.9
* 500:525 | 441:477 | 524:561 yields -3.7 km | 55.6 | 63.2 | 60.5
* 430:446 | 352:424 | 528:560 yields 1.0 km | 59.6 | 63.3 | 60.8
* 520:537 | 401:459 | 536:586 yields -2.0 km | 58.3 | 60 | 59.6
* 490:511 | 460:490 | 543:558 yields -3.2 km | 54.1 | 59.9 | 56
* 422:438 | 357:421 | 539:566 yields 0.5 km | 59.4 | 59.8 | 59.5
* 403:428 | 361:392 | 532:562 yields 0.6 km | 59.6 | 62.6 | 60.3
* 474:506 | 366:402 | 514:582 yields 1.4 km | 59.4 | 62.3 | 61.3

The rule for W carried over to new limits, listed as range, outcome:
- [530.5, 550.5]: 65.1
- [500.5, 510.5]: 69.9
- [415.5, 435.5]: 57.8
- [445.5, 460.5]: 59.4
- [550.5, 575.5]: 58.3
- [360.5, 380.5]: 59.5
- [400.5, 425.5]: 59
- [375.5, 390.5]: 60.3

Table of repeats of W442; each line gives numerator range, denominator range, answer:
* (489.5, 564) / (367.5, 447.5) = 1.10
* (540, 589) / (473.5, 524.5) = 0.94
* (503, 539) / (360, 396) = 1.15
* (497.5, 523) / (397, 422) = 1.17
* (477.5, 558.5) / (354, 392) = 1.06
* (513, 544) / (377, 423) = 1.13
